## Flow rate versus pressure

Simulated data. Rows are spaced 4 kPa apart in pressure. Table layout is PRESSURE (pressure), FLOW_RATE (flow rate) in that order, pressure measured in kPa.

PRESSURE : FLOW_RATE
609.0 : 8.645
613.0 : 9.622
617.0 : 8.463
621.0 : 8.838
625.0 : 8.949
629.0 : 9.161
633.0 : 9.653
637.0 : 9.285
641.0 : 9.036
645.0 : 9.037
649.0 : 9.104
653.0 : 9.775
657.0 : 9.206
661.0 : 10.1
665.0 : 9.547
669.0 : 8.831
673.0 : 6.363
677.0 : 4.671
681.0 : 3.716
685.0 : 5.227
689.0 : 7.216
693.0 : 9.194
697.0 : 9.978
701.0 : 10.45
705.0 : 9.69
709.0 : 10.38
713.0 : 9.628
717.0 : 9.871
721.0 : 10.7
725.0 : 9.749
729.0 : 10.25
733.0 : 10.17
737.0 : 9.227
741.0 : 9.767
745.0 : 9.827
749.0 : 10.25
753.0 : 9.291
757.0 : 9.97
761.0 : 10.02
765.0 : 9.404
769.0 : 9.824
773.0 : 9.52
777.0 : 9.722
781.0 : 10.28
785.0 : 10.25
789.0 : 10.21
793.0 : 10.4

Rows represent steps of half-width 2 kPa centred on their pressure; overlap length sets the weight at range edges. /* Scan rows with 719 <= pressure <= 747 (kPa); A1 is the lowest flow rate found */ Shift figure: 9.227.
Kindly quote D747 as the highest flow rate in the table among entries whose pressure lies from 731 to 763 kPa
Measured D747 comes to 10.25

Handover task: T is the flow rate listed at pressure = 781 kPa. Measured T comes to 10.28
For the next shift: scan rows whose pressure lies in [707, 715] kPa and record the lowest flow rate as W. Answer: 9.628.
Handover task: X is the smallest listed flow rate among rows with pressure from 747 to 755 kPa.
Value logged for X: 9.291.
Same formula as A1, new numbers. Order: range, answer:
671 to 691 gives 3.716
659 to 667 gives 9.547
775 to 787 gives 9.722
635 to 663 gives 9.036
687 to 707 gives 7.216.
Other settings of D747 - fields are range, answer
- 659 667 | 10.1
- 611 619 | 9.622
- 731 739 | 10.17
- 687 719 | 10.45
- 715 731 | 10.7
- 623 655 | 9.775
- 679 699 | 9.978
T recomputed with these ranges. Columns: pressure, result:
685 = 5.227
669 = 8.831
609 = 8.645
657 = 9.206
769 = 9.824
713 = 9.628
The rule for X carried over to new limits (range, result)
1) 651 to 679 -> 4.671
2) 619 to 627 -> 8.838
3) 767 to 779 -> 9.52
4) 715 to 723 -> 9.871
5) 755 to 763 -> 9.97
